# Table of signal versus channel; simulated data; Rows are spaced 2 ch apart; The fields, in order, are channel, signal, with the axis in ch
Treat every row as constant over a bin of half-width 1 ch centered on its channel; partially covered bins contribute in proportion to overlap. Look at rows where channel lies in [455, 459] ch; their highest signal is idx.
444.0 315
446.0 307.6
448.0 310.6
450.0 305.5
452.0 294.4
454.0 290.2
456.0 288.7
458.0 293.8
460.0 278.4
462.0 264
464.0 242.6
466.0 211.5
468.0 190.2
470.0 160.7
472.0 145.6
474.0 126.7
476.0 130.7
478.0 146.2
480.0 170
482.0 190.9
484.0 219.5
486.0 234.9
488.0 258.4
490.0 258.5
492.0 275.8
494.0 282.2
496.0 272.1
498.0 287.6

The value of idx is 293.8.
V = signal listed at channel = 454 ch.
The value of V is 290.2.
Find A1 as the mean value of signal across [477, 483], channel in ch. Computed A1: 169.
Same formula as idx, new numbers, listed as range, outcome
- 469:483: 190.9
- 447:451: 310.6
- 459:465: 278.4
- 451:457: 294.4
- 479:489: 258.4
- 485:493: 275.8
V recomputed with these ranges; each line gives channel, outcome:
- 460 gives 278.4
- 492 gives 275.8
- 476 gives 130.7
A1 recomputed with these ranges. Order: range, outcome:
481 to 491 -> 232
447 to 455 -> 300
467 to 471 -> 175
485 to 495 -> 262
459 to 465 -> 262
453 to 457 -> 289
